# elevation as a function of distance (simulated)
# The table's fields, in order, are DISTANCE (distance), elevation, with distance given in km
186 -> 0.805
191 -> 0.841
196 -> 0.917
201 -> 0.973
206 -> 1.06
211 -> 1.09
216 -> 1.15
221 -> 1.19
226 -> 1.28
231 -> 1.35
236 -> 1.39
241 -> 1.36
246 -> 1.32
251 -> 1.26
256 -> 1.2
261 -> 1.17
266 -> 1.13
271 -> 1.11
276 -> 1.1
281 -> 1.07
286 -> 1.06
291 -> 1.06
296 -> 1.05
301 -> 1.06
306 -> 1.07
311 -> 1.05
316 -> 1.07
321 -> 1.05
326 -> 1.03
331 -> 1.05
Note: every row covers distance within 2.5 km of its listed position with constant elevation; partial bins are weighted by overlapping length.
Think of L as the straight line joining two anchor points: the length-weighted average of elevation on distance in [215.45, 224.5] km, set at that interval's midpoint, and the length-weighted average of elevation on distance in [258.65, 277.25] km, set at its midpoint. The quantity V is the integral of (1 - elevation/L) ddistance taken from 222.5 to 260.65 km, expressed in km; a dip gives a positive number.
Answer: -4.50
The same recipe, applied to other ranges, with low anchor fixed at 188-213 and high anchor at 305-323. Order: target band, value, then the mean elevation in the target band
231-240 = -3.4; 1.37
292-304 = -0.1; 1.06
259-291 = -2.3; 1.1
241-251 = -3.1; 1.31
